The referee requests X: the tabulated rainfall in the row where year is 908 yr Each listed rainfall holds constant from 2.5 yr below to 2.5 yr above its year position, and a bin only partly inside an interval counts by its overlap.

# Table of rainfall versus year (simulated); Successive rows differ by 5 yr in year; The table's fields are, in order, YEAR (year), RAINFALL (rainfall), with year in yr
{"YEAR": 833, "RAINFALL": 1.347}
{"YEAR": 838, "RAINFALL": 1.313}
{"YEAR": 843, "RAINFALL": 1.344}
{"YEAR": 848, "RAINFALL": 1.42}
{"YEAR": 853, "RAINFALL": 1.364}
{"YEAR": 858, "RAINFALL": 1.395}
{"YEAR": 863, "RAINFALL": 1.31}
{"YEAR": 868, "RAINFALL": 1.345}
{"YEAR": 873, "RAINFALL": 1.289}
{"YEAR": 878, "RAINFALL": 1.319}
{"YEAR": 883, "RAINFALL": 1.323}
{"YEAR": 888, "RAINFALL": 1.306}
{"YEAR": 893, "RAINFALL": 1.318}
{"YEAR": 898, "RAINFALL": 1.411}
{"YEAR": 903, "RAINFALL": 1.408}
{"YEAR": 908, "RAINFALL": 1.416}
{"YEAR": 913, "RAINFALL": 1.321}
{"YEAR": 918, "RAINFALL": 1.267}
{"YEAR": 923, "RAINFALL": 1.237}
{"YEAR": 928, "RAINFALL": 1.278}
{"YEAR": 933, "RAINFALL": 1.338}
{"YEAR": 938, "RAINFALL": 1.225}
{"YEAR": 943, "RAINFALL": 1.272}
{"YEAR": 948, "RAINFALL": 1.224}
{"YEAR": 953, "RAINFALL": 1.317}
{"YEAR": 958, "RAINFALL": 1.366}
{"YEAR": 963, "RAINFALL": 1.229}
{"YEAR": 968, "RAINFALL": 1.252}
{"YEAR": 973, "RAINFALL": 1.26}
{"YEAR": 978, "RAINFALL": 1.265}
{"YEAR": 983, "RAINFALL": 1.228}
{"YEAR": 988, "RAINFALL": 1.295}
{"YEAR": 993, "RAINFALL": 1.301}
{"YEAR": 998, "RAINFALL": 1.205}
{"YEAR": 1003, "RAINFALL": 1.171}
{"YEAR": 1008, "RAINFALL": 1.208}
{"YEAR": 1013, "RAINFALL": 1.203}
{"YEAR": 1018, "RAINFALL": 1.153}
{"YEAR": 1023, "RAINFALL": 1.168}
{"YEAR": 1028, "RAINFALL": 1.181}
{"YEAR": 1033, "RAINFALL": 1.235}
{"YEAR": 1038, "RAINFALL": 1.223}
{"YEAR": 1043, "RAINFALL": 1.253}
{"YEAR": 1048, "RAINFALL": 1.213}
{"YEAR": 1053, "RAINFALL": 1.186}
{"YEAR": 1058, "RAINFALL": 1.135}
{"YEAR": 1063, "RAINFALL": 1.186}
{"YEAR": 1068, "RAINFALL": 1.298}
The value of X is 1.416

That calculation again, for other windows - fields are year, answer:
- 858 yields 1.395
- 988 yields 1.295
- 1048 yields 1.213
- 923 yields 1.237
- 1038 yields 1.223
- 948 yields 1.224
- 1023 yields 1.168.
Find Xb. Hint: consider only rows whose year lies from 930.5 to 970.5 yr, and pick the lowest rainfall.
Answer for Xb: 1.224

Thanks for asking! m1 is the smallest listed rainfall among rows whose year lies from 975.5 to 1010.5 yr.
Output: 1.171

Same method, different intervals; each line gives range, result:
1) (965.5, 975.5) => 1.252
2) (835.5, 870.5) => 1.31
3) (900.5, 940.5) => 1.225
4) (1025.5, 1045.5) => 1.181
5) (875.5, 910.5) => 1.306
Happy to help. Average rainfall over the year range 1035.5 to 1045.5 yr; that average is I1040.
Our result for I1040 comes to 1.24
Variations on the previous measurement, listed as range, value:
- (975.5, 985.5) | 1.25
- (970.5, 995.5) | 1.27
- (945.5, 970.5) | 1.28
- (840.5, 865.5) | 1.37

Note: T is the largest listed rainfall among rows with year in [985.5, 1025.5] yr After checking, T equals 1.301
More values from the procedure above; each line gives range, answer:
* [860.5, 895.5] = 1.345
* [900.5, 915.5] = 1.416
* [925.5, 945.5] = 1.338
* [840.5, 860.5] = 1.42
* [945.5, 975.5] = 1.366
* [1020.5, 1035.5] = 1.235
